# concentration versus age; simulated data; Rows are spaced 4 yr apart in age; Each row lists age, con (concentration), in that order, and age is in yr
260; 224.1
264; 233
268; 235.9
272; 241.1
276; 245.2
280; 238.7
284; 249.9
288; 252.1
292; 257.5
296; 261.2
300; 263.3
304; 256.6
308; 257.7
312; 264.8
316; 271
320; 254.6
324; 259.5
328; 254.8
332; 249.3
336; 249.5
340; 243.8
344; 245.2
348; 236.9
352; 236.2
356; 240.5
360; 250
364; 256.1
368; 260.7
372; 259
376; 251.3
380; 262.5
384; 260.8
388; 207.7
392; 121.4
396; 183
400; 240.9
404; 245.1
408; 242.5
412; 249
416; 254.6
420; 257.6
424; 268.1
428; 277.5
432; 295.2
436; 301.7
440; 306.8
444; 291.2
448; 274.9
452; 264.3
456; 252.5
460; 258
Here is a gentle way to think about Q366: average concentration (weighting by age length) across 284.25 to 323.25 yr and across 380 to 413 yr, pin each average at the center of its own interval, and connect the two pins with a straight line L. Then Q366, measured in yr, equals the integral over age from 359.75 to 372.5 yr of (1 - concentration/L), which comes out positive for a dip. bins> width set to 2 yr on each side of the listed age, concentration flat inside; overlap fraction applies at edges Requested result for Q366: -1.3 yr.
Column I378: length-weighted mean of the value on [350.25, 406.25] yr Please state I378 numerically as 234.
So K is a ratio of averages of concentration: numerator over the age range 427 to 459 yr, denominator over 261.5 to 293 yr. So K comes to 1.16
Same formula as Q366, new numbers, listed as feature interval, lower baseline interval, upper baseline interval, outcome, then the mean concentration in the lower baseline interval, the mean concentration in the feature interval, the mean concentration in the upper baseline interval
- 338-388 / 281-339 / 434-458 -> 3.38 yr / 257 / 249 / 282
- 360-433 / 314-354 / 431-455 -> 7.49 yr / 250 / 244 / 287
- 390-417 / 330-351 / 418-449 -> 5.35 yr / 245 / 218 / 284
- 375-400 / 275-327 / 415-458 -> 5.06 yr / 256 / 215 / 277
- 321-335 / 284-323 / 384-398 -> -0.94 yr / 259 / 254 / 184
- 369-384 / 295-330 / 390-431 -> -0.87 yr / 260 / 258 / 235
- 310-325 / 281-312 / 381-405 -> -0.97 yr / 257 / 263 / 211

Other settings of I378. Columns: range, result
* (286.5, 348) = 255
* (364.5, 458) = 253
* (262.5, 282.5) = 239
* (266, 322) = 254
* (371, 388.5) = 251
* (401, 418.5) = 248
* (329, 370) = 247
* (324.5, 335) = 253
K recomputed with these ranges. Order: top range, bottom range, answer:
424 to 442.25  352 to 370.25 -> 1.17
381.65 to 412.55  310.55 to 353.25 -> 0.87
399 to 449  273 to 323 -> 1.06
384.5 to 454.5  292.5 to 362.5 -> 1.00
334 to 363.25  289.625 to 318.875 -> 0.93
